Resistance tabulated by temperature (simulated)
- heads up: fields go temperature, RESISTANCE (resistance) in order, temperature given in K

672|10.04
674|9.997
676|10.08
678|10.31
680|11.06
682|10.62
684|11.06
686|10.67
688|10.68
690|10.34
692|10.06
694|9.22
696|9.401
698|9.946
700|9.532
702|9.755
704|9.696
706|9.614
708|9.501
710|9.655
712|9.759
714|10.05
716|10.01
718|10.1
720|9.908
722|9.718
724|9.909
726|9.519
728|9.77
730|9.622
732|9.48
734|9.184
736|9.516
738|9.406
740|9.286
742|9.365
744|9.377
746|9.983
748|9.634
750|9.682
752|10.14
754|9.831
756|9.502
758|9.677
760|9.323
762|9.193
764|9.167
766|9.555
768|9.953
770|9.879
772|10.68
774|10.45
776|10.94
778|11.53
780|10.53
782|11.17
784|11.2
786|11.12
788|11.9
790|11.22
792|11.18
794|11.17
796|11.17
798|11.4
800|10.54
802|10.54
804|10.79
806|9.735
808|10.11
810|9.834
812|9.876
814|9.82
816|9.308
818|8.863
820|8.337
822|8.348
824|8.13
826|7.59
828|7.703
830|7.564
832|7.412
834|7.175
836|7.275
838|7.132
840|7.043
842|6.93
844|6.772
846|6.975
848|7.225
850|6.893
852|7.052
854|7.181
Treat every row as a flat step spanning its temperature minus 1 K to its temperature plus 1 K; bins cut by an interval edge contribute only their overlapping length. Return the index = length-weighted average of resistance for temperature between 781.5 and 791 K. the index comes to 11.3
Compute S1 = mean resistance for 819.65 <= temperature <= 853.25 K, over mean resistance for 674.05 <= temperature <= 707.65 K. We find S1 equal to 0.73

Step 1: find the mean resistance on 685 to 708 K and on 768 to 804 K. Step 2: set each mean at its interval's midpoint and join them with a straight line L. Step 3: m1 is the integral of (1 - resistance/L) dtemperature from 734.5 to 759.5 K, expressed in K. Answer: 2.1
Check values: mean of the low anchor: 9.88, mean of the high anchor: 10.9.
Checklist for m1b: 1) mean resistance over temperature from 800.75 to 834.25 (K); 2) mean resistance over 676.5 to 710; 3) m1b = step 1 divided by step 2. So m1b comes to 0.89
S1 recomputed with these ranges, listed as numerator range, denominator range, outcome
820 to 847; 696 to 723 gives 0.76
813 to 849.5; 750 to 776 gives 0.79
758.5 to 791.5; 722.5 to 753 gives 1.09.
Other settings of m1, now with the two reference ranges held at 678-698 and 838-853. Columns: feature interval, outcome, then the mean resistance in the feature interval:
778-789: -3.9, 11.2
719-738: -0.3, 9.61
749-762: -1.1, 9.65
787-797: -3.9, 11.3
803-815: -3.5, 10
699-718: 0.3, 9.75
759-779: -3.4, 10.1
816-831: -1.4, 8.16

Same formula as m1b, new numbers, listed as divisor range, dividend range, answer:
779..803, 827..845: 0.65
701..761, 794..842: 0.93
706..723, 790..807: 1.10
